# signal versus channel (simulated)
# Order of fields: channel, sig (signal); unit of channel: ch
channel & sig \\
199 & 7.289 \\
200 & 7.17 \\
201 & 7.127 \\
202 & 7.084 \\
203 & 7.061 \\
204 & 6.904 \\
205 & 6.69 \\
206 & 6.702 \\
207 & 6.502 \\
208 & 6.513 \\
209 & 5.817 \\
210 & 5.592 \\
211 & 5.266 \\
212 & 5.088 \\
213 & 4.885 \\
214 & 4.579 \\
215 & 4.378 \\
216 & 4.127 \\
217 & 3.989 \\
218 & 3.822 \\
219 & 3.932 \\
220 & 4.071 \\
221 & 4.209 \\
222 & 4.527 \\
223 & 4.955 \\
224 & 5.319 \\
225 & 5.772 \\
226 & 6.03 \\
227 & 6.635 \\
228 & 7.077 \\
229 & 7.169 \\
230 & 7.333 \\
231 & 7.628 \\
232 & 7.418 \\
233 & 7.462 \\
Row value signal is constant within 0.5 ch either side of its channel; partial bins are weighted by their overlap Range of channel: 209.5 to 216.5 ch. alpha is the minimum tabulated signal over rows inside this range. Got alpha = 4.127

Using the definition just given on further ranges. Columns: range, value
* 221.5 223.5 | 4.527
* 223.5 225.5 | 5.319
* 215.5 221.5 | 3.822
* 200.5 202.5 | 7.084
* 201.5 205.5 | 6.69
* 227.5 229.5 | 7.077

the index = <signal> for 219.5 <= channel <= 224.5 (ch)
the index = 4.62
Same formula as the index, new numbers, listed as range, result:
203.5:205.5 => 6.8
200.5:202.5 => 7.11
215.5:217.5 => 4.06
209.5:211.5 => 5.43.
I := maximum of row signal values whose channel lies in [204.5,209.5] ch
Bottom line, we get 6.702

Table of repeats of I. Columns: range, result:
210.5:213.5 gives 5.266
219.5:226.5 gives 6.03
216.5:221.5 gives 4.209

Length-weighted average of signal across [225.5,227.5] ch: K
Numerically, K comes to 6.33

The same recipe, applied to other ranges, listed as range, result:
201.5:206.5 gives 6.89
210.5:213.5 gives 5.08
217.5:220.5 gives 3.94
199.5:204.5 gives 7.07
